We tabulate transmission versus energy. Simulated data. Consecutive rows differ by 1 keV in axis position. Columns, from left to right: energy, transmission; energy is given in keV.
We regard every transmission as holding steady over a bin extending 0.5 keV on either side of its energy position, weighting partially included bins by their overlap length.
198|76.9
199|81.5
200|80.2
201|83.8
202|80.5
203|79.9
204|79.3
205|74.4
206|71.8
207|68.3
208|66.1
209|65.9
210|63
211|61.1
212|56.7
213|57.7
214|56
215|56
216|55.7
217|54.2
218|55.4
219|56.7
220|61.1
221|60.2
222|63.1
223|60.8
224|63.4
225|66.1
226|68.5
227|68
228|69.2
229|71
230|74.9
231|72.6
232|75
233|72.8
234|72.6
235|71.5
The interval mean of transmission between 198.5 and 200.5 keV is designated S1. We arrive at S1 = 80.8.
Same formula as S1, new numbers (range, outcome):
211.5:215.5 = 56.6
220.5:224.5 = 61.9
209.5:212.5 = 60.3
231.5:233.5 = 73.9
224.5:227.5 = 67.5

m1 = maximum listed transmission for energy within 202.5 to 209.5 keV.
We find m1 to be 79.9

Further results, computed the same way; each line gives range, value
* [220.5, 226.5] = 68.5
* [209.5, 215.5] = 63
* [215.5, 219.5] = 56.7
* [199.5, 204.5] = 83.8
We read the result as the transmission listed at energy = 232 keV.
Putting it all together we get 75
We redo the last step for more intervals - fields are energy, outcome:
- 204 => 79.3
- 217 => 54.2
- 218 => 55.4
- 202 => 80.5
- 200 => 80.2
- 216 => 55.7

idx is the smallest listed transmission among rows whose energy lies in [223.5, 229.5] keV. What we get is 63.4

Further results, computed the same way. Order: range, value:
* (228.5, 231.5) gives 71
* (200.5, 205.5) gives 74.4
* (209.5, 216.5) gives 55.7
